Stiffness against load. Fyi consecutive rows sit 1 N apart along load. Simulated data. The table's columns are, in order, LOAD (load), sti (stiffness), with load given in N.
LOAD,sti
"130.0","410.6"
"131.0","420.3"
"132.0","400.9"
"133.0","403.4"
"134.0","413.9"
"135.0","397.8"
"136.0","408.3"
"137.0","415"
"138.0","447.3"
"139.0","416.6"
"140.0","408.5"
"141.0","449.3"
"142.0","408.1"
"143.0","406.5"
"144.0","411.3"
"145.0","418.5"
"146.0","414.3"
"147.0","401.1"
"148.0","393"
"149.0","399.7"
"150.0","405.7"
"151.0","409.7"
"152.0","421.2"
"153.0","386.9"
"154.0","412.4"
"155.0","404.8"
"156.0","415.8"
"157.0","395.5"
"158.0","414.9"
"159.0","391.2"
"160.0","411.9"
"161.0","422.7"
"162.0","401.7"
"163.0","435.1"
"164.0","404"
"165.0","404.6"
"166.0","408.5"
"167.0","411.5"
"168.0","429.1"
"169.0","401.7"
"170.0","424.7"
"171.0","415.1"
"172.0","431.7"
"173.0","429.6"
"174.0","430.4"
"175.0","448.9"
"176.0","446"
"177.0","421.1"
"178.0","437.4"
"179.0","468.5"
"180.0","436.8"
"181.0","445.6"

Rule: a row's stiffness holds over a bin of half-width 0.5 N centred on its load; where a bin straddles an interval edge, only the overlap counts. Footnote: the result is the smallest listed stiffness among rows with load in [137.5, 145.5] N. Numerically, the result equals 406.5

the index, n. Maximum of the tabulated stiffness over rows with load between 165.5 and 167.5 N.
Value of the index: 411.5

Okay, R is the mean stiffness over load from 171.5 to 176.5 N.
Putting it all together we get 437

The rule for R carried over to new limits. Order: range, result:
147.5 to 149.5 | 396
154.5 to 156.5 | 410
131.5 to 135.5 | 404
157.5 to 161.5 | 410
